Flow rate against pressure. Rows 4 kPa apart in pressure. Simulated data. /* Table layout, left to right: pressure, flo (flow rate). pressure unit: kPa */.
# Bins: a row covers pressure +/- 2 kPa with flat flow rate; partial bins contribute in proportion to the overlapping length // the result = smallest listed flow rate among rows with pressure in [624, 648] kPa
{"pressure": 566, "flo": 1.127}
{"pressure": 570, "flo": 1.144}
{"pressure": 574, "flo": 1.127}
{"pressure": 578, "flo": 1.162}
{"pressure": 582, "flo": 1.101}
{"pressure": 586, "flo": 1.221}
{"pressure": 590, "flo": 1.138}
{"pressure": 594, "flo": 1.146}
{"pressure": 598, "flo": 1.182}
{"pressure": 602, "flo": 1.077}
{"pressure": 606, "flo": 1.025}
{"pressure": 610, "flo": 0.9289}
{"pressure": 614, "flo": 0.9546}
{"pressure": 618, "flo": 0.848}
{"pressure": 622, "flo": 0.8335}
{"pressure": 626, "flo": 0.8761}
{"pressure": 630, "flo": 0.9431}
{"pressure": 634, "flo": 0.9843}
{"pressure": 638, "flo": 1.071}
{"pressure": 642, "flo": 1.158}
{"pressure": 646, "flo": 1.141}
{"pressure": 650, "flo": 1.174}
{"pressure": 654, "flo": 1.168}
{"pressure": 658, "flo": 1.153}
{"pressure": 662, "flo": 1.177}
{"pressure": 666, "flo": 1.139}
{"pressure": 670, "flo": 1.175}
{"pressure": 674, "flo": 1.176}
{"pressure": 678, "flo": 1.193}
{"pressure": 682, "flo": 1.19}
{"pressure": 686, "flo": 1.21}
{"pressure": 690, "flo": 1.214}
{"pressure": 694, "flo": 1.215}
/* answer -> 0.8761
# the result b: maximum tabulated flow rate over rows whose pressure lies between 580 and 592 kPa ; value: 1.221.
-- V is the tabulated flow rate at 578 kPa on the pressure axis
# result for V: 1.162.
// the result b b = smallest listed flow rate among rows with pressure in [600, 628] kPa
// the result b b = 0.8335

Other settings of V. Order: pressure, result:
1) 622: 0.8335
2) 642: 1.158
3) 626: 0.8761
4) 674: 1.176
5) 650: 1.174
